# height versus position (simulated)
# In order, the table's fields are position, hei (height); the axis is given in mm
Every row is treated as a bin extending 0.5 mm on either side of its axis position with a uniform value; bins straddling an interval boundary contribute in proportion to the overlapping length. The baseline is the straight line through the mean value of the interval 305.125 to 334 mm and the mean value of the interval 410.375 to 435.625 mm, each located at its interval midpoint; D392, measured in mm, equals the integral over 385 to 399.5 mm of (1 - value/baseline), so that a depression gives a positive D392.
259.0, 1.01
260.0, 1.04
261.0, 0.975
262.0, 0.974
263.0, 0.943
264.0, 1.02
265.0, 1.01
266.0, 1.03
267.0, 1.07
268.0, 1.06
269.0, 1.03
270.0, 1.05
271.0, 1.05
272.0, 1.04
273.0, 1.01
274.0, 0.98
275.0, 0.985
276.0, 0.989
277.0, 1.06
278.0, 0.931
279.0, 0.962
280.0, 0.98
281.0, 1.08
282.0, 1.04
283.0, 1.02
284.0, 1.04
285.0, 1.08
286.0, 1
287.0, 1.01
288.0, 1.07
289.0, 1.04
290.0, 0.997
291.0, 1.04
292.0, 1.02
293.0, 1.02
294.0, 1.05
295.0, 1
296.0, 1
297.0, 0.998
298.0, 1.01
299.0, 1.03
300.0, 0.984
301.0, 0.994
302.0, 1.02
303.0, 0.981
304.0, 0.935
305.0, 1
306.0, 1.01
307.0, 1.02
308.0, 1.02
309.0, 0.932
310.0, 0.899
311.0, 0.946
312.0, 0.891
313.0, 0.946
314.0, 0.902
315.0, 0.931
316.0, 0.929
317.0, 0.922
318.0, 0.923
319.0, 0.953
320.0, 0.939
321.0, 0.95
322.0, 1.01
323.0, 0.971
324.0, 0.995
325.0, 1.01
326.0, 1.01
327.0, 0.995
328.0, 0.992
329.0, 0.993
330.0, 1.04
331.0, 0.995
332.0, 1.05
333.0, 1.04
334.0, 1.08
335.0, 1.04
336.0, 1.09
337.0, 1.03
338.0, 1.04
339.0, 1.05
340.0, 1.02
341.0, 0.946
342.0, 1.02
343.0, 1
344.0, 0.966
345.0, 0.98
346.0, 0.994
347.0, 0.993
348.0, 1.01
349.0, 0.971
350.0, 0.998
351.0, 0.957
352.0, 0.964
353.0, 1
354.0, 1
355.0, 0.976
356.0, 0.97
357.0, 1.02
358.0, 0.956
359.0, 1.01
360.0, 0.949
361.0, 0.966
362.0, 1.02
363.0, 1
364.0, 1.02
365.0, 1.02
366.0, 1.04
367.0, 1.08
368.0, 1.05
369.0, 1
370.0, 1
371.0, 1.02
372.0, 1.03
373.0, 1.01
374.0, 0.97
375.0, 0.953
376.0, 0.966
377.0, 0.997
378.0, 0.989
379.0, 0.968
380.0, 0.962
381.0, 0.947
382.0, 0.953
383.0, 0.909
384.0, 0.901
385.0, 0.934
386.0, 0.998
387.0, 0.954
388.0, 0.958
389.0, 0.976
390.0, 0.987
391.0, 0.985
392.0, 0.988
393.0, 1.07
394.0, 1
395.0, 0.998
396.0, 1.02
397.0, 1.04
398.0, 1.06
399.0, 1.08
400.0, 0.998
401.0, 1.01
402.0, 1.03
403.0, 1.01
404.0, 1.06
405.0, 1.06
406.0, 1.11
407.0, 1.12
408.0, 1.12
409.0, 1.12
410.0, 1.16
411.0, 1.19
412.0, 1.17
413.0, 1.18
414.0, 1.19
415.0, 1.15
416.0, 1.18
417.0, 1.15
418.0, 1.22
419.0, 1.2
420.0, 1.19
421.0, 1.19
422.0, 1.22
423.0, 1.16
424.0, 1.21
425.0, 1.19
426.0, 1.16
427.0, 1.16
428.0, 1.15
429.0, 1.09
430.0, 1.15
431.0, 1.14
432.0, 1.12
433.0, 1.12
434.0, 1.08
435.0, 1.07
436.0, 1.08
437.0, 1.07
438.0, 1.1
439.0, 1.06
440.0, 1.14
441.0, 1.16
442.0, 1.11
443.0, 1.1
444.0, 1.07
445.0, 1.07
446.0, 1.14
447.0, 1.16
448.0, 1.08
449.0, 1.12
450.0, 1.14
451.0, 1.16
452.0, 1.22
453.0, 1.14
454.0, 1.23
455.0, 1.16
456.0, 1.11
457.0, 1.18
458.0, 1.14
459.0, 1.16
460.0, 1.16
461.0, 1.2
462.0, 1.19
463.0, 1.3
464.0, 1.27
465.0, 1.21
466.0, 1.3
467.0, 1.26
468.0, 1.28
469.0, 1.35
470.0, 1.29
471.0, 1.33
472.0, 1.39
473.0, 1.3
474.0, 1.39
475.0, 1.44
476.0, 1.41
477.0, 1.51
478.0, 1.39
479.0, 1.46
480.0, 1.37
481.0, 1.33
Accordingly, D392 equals 1.3 mm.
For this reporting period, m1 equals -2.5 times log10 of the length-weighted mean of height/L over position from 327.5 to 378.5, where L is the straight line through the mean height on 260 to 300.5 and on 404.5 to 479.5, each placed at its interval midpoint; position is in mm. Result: 0.09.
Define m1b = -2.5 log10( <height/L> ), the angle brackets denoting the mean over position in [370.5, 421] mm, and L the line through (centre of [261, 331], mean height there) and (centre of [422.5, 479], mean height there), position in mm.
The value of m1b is 0.080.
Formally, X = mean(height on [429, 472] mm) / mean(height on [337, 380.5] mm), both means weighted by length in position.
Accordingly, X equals 1.17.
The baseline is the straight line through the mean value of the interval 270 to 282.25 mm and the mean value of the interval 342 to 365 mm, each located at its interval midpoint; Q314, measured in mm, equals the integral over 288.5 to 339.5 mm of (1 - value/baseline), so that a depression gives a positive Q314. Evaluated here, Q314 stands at 0.3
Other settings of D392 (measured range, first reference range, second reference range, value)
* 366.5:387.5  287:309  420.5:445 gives 1.91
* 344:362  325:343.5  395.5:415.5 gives 1.01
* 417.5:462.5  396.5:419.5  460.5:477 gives 2.70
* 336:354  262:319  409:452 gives 0.94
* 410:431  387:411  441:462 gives -1.74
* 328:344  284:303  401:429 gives 0.57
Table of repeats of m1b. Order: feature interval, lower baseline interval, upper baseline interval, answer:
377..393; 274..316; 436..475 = 0.15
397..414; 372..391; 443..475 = -0.05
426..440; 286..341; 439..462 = 0.01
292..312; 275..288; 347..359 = 0.02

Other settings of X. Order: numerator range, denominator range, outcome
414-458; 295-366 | 1.15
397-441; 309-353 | 1.14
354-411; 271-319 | 1.02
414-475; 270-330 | 1.19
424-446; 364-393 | 1.13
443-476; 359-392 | 1.24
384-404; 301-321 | 1.05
